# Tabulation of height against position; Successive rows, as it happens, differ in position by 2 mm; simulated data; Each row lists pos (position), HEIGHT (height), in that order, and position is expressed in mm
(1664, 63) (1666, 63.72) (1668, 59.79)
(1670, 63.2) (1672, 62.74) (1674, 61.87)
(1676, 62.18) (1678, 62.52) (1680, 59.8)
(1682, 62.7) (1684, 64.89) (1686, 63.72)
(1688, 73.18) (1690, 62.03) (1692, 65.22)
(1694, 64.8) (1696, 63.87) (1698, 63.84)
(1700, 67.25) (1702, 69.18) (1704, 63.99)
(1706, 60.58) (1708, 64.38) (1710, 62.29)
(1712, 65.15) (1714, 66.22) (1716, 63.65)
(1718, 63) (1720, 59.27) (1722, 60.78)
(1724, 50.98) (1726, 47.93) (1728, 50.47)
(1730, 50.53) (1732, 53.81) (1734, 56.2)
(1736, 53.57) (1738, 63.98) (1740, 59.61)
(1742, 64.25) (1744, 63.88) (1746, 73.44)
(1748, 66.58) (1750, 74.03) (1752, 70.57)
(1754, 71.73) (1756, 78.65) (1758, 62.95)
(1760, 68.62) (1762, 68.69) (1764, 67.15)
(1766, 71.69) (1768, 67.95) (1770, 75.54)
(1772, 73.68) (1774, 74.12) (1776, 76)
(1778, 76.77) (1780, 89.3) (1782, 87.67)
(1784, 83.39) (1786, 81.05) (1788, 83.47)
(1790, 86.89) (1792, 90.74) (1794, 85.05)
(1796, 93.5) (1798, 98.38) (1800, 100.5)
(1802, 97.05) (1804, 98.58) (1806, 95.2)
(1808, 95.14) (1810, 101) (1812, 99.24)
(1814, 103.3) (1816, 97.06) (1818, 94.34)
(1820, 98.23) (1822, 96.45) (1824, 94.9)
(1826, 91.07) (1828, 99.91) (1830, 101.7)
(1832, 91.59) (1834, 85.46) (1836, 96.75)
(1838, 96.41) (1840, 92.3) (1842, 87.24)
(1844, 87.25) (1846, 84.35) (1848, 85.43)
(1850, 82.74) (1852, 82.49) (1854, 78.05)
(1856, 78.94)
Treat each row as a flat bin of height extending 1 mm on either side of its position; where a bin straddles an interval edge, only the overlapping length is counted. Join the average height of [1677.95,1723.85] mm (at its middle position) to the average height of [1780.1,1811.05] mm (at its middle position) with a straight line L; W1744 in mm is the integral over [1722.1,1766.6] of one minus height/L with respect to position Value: 8.0 mm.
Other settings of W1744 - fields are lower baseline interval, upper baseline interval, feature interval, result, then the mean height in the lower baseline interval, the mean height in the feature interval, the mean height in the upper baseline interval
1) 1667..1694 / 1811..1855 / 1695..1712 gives 0.8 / 63.4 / 64.5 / 92.1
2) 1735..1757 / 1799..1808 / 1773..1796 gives 1.1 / 67.3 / 83.6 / 97.5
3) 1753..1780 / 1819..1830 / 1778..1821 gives -3.3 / 72.5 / 92.9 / 96.6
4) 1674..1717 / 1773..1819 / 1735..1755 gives 2.9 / 64.3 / 66.2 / 90.8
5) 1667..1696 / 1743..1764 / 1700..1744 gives 4.7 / 63.5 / 59.8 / 69.8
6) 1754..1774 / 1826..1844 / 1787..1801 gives -1.9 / 70.8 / 91.2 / 93.4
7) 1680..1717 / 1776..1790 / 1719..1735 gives 3.9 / 64.7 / 53.7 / 83.3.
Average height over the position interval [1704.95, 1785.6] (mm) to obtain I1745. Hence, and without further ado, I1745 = 66.6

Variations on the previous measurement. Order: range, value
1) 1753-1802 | 80.1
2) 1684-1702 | 65.7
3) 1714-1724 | 61.1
